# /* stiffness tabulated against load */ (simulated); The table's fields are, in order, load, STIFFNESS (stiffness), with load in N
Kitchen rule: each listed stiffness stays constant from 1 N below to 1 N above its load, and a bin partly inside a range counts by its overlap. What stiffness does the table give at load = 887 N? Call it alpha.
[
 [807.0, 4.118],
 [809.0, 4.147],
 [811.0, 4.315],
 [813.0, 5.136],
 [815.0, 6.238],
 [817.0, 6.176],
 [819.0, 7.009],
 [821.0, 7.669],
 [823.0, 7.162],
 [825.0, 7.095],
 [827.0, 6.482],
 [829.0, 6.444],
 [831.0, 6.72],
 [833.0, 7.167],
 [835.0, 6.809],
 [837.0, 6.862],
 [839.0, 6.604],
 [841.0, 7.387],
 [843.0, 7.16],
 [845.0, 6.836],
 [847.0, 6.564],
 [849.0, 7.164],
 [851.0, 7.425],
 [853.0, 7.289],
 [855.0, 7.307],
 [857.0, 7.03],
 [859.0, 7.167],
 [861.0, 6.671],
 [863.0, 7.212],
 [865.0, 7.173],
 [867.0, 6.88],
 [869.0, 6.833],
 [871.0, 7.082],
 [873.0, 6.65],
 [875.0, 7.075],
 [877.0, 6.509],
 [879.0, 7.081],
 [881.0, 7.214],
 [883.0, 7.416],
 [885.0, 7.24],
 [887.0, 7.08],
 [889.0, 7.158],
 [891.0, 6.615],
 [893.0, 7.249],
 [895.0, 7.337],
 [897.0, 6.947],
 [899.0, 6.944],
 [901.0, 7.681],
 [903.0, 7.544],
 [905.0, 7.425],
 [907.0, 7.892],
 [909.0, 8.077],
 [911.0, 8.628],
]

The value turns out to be 7.08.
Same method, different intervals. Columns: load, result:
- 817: 6.176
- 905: 7.425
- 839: 6.604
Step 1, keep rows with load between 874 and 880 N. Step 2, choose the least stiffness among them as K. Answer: 6.509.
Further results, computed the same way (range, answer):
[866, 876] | 6.65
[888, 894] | 6.615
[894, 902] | 6.944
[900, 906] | 7.425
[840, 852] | 6.564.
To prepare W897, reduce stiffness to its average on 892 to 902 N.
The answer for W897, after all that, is 7.23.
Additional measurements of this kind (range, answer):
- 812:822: 6.45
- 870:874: 6.87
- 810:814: 4.73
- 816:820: 6.59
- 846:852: 7.05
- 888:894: 7.01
